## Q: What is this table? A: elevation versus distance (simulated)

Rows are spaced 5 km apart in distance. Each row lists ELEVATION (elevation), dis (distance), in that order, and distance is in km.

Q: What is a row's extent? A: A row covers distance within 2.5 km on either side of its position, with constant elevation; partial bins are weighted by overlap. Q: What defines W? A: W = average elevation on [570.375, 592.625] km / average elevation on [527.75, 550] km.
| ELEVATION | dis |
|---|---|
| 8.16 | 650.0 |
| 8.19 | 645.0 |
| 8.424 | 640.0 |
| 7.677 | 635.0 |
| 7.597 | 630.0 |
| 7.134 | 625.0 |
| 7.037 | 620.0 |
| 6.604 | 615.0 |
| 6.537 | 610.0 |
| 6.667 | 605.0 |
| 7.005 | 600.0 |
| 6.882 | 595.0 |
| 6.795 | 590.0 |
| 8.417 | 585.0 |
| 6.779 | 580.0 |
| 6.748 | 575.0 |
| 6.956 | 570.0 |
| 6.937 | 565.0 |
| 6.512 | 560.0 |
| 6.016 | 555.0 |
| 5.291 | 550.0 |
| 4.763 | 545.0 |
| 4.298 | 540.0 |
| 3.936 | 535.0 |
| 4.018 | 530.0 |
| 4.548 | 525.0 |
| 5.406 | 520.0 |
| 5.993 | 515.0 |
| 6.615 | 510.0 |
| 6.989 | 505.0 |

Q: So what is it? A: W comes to 1.6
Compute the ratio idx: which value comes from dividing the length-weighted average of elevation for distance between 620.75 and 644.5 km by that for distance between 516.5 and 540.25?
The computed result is 1.70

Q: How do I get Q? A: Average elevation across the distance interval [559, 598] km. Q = 7.02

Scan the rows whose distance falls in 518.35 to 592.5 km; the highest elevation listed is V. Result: 8.417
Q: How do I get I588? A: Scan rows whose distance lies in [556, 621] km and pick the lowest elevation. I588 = 6.512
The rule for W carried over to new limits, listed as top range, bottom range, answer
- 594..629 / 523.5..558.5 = 1.45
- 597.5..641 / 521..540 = 1.67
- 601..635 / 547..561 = 1.20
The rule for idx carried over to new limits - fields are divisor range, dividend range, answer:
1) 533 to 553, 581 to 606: 1.55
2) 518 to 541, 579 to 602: 1.63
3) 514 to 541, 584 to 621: 1.49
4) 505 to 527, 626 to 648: 1.36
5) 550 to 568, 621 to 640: 1.19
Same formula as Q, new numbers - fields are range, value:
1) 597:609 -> 6.8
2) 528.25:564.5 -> 5.1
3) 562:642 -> 7.13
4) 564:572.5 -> 6.95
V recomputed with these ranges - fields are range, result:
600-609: 7.005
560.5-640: 8.424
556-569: 6.937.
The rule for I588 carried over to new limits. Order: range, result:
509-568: 3.936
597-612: 6.537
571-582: 6.748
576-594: 6.779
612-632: 6.604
